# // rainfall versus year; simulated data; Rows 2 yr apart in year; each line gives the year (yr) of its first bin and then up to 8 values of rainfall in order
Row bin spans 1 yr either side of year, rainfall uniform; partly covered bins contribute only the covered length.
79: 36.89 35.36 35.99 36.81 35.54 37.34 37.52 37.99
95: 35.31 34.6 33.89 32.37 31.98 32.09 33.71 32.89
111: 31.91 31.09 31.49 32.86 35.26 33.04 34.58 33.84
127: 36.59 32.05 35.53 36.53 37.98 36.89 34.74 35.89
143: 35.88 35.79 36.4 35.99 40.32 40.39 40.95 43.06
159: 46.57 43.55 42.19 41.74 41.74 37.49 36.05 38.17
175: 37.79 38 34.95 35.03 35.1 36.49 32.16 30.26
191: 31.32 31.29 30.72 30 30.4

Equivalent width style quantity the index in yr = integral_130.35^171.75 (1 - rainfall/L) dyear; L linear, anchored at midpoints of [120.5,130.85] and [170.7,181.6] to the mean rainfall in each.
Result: -3.94 yr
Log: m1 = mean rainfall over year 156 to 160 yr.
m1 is 44.8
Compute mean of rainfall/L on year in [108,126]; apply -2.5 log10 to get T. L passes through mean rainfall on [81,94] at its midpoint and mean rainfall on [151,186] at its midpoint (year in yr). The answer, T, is 0.15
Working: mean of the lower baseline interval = 36.7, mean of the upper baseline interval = 39.4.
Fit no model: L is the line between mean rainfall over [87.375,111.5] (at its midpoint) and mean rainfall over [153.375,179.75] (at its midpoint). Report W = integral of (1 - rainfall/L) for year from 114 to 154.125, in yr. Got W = 1.93 yr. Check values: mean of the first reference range 34.4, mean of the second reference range 40.2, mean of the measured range 35.6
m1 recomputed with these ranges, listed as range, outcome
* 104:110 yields 32.9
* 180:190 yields 33.8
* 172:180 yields 37.2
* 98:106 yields 32.6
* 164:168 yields 41.7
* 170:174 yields 37.1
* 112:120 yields 32.7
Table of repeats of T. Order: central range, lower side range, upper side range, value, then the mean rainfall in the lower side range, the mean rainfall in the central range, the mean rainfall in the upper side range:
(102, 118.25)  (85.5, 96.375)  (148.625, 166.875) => 0.181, 36.7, 32.3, 41.8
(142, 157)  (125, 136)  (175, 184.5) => -0.075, 35.6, 38.3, 36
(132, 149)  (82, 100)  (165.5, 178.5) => 0.034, 36.1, 36.2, 38.2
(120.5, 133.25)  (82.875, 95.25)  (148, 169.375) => 0.140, 36.8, 34.5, 41.4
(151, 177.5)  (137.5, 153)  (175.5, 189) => -0.136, 36.7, 40.6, 35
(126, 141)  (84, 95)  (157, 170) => 0.124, 36.9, 35.8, 42.3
